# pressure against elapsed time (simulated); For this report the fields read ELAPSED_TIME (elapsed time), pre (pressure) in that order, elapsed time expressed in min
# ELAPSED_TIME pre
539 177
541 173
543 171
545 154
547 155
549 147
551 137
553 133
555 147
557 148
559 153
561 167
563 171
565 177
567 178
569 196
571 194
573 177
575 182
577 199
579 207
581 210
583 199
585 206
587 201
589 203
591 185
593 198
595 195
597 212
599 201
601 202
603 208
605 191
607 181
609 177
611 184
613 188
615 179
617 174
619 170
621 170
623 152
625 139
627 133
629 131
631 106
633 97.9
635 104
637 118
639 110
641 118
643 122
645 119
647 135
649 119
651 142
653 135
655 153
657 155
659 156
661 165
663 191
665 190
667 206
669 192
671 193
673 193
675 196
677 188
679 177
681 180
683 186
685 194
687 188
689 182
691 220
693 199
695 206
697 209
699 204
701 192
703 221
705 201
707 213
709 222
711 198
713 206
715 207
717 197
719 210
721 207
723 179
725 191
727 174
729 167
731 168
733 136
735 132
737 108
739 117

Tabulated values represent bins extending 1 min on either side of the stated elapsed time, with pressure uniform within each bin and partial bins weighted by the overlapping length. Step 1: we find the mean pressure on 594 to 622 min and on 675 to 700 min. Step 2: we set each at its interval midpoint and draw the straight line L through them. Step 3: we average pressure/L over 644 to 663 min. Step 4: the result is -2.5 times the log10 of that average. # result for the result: 0.306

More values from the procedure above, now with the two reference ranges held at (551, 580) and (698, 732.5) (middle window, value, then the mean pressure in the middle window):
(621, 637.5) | 0.405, 126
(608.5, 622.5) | 0.023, 177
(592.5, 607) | -0.126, 200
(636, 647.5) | 0.471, 120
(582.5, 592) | -0.134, 199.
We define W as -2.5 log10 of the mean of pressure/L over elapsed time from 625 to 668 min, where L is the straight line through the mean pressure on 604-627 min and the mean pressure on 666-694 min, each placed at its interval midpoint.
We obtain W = 0.30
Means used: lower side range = 171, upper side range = 192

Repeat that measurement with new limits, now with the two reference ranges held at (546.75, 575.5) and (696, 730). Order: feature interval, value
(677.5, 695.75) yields 0.01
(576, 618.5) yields -0.13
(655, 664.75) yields 0.12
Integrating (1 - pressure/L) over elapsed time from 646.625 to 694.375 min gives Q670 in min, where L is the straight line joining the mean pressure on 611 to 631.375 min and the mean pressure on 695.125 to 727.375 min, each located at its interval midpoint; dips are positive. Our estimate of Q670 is 1.39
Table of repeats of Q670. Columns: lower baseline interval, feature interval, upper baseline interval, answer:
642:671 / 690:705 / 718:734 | -3.3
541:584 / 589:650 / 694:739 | 6.5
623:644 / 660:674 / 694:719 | -2.7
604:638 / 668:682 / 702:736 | -1.2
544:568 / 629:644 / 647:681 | 4.9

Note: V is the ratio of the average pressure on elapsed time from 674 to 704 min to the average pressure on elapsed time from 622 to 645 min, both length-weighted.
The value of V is 1.62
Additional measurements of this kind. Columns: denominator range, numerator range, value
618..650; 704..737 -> 1.45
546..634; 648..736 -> 1.06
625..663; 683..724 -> 1.55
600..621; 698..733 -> 1.06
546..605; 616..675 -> 0.81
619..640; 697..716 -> 1.62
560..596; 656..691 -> 0.97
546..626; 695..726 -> 1.13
